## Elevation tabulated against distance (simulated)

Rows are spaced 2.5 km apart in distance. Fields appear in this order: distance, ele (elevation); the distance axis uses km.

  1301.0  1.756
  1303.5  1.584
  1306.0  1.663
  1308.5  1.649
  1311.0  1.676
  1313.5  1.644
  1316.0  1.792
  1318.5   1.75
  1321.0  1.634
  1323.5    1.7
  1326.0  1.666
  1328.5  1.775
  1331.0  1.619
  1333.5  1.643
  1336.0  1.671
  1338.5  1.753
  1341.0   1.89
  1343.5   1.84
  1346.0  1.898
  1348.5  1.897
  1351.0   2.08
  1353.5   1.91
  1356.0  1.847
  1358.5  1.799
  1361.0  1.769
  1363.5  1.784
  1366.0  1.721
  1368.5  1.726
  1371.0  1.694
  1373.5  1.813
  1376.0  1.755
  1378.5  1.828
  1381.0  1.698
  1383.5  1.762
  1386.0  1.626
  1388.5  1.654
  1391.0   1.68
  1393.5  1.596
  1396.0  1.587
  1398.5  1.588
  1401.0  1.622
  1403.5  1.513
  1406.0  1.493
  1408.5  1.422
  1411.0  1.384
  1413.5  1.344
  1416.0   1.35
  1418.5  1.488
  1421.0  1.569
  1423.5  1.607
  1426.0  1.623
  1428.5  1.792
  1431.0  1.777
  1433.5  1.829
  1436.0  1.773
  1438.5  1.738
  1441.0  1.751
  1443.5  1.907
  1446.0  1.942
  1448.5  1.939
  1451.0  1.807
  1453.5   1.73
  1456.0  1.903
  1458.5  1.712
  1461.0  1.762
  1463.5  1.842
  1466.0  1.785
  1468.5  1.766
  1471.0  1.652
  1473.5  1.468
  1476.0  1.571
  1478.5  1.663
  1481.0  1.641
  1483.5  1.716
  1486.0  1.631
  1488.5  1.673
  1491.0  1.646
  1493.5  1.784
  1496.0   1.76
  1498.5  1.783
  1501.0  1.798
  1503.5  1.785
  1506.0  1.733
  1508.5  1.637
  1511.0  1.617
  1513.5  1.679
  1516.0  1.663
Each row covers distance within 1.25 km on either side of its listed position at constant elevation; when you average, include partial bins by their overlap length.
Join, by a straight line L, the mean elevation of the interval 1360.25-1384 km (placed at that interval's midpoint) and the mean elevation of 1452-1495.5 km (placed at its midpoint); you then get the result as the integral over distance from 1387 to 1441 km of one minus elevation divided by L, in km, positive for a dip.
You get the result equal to 4.3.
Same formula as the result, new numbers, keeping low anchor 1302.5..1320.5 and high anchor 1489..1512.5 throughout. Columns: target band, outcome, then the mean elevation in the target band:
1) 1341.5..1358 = -2.1 km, 1.91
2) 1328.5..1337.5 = 0.1 km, 1.67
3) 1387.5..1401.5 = 0.6 km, 1.62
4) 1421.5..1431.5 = 0.1 km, 1.68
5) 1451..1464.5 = -0.6 km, 1.79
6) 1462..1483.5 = 0.5 km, 1.68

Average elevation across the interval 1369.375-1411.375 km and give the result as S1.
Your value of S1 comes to 1.64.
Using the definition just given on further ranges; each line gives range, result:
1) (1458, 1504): 1.71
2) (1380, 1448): 1.64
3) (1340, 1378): 1.83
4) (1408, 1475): 1.69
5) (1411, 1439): 1.61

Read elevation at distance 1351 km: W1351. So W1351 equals 2.08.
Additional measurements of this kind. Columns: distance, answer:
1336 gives 1.671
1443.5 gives 1.907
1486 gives 1.631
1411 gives 1.384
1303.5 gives 1.584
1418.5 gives 1.488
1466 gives 1.785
